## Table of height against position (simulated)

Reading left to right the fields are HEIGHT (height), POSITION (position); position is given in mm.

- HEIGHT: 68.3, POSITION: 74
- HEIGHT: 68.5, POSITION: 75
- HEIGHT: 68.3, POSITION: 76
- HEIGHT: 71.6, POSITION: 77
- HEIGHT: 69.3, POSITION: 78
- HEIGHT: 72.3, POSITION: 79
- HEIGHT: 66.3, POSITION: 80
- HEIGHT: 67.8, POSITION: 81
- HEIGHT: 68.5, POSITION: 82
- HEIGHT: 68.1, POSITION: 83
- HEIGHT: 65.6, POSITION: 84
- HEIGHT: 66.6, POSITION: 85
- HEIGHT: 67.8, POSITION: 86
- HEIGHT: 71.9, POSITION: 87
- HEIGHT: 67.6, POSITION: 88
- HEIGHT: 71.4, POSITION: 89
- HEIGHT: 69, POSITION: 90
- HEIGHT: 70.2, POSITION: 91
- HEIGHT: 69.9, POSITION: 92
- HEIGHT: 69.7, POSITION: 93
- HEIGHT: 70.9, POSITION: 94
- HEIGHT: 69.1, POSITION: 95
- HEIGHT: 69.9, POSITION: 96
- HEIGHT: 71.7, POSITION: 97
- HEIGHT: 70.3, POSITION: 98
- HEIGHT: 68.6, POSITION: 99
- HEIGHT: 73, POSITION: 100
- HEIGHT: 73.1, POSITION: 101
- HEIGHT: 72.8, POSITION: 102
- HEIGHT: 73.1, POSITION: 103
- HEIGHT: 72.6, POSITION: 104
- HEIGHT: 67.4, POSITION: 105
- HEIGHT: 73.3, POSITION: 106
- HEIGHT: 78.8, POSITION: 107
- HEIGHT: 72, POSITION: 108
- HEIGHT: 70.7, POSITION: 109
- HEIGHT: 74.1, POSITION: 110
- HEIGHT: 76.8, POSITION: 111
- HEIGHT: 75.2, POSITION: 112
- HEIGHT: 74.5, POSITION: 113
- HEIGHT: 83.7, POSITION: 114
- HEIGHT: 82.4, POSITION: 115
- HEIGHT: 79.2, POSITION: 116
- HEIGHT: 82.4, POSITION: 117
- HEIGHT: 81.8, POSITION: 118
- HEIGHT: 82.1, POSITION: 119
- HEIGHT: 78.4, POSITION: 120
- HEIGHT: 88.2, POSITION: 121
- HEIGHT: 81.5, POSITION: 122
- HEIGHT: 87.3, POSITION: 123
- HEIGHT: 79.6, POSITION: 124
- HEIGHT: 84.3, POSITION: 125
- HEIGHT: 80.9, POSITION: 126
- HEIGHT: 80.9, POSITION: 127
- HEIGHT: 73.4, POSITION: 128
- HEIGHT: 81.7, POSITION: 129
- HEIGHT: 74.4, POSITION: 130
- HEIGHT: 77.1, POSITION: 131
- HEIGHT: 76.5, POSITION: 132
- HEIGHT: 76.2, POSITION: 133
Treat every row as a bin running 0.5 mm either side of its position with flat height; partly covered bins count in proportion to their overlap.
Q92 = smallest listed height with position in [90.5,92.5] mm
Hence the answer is 69.9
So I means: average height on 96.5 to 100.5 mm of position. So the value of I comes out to 70.9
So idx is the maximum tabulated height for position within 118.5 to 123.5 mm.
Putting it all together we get 88.2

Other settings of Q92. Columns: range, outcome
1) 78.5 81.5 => 66.3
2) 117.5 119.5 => 81.8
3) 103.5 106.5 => 67.4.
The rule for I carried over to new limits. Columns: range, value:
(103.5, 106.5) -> 71.1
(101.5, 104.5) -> 72.8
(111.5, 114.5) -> 77.8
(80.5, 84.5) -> 67.5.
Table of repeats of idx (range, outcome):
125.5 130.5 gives 81.7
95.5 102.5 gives 73.1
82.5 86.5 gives 68.1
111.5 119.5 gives 83.7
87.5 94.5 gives 71.4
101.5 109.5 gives 78.8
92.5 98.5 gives 71.7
